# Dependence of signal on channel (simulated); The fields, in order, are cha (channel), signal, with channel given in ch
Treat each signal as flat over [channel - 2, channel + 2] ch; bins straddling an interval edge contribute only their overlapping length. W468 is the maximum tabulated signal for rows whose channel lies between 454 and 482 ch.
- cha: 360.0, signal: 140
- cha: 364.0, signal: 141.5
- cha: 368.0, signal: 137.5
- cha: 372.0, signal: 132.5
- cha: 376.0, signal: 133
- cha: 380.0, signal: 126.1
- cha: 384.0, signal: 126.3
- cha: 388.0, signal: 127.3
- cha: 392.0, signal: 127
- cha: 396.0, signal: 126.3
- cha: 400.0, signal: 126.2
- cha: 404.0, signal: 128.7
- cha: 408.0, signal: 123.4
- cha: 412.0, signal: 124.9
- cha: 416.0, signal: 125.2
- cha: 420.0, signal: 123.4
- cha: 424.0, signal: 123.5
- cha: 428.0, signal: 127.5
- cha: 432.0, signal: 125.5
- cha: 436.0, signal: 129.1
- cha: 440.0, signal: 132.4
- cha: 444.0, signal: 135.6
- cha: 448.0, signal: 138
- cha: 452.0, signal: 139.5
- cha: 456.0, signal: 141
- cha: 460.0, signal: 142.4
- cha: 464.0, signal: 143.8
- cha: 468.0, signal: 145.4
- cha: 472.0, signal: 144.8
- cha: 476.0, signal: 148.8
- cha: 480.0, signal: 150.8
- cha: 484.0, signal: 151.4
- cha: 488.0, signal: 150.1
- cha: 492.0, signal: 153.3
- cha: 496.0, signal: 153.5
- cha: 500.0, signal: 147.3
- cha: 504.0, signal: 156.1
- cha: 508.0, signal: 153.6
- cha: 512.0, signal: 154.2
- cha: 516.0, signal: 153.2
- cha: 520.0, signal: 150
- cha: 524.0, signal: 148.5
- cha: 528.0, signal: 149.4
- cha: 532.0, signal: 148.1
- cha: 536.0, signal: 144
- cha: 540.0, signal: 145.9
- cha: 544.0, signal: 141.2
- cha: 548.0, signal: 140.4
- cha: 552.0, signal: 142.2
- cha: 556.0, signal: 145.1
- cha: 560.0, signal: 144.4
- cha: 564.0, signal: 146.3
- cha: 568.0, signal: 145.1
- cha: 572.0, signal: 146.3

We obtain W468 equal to 150.8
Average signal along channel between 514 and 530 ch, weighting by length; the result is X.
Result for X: 150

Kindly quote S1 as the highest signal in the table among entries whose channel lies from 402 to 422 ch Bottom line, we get 128.7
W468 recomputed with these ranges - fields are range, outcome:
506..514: 154.2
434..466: 143.8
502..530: 156.1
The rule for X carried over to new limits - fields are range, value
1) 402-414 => 126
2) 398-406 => 127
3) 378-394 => 127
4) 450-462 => 141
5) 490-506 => 153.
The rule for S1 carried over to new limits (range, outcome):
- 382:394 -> 127.3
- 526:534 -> 149.4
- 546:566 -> 146.3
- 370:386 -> 133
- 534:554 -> 145.9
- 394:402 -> 126.3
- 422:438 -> 129.1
